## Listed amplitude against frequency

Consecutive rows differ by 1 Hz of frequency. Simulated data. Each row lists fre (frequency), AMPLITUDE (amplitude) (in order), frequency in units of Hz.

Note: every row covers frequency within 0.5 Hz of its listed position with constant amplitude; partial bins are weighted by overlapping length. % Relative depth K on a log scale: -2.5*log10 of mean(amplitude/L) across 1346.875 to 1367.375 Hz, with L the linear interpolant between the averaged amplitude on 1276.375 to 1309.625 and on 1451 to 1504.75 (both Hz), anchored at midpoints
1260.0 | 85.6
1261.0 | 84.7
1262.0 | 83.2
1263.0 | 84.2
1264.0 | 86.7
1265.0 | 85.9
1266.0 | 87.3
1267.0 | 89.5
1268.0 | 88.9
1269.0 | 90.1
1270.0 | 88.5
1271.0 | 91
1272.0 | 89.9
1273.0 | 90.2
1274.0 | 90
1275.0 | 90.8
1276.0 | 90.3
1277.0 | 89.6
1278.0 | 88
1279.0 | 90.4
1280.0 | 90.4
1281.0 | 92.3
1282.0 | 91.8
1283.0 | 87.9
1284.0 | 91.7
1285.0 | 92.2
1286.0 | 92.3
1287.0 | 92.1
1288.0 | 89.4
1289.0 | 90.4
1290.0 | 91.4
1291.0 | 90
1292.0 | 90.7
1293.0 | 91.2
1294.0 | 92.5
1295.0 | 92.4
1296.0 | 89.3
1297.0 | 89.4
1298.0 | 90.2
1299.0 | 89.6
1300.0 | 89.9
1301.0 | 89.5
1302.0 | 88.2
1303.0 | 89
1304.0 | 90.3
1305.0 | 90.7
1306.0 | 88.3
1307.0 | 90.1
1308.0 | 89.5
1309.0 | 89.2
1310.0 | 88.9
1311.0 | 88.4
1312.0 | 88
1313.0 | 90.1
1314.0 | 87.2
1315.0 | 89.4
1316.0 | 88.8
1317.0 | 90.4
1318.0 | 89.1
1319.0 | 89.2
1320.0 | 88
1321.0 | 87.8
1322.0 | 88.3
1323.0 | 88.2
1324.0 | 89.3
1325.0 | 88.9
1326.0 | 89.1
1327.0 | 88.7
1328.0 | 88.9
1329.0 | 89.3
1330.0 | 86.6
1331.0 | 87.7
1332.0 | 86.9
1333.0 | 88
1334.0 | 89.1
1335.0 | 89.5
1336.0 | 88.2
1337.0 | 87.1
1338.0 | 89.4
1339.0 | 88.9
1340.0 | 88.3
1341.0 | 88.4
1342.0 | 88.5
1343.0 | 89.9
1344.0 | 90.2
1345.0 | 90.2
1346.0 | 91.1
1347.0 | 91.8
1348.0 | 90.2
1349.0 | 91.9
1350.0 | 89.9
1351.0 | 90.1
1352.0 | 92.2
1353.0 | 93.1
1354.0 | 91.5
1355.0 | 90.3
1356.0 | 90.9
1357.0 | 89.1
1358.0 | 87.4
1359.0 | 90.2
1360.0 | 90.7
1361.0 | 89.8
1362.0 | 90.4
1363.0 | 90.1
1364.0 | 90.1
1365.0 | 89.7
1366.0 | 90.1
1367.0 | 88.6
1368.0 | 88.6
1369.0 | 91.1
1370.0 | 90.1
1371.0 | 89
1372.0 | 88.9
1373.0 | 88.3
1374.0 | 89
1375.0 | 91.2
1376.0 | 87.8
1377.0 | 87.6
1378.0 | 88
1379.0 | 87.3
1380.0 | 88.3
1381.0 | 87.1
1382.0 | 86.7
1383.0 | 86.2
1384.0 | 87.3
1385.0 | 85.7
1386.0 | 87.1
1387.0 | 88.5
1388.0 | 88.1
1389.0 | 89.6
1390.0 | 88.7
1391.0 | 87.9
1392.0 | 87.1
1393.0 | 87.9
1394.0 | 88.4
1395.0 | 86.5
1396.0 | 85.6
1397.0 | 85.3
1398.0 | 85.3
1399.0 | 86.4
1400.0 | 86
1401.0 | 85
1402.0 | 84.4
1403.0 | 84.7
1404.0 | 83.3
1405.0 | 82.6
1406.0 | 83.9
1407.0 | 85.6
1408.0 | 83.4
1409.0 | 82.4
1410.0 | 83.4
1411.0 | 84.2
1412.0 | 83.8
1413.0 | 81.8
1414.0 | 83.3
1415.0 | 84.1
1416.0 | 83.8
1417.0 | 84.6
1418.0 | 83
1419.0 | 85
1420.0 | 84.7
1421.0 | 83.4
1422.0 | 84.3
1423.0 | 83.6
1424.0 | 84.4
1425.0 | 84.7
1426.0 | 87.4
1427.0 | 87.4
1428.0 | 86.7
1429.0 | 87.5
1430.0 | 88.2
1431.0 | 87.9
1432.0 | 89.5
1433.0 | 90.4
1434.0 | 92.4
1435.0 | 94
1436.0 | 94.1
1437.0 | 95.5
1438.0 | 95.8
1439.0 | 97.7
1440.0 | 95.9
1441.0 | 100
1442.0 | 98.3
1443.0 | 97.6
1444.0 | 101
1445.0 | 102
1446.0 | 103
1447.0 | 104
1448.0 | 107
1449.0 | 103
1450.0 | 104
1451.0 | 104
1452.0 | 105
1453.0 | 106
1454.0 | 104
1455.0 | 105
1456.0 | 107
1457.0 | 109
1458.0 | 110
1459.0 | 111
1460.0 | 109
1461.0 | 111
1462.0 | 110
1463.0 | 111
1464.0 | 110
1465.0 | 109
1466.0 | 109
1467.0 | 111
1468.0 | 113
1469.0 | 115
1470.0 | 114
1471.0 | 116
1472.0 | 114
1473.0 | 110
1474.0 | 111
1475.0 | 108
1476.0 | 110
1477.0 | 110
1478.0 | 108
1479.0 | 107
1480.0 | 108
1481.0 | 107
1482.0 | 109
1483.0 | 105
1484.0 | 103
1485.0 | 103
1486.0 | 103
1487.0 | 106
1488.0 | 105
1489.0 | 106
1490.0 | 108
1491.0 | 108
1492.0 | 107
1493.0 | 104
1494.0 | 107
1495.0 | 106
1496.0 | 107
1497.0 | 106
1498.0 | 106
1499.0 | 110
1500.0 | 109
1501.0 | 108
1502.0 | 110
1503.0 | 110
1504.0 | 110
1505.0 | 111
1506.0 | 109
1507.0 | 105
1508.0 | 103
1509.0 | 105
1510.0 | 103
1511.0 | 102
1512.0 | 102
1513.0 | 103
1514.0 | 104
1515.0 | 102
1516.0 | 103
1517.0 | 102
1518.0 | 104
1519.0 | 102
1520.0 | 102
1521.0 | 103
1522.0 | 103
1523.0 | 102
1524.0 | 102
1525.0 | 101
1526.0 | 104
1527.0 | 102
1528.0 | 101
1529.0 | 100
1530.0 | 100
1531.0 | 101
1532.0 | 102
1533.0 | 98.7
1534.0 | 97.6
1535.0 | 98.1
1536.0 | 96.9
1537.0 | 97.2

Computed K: 0.072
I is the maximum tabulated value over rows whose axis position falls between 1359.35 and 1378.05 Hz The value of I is 91.2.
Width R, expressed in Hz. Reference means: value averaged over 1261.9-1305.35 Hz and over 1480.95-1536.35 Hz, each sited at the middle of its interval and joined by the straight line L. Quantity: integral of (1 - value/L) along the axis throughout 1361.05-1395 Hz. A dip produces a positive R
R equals 2.6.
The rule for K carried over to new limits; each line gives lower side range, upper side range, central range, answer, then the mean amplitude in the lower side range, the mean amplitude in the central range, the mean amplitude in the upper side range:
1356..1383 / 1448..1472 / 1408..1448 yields 0.138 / 89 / 89.9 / 109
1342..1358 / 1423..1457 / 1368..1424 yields 0.091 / 90.6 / 86.1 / 96.7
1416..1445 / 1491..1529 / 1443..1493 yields -0.112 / 90.3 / 108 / 105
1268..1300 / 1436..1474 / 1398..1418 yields 0.208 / 90.5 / 84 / 106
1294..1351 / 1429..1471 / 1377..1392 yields 0.099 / 89.2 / 87.6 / 103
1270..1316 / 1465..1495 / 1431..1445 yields 0.096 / 90.1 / 95.5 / 108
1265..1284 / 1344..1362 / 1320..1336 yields 0.023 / 89.8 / 88.4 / 90.6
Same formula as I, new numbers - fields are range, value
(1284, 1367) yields 93.1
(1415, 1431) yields 88.2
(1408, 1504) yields 116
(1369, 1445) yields 102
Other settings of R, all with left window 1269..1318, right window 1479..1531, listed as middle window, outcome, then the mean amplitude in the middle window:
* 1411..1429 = 2.6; 84.5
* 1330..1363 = 1.4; 89.7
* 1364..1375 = 0.7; 89.5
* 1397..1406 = 1.2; 84.7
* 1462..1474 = -1.1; 112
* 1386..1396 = 0.9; 87.9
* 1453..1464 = -0.8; 109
